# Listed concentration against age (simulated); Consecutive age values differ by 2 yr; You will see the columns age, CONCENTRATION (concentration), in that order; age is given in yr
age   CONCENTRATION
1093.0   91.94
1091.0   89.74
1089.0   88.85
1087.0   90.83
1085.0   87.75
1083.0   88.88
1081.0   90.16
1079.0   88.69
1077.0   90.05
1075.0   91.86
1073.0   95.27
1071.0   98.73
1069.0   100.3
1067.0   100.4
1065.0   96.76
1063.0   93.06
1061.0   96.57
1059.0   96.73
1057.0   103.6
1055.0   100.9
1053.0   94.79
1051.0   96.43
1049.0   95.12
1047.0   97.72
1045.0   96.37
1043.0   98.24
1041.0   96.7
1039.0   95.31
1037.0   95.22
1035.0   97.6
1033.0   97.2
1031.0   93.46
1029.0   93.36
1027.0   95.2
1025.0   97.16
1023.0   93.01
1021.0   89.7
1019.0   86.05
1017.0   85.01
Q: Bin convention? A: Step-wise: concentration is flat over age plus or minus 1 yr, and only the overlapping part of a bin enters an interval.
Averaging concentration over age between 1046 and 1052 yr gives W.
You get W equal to 96.4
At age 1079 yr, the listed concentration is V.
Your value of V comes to 88.69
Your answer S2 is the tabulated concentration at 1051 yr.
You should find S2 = 96.43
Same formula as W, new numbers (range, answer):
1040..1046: 97.1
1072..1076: 93.6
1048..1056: 96.8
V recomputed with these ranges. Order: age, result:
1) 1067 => 100.4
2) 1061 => 96.57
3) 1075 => 91.86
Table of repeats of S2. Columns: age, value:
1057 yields 103.6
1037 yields 95.22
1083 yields 88.88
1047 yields 97.72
